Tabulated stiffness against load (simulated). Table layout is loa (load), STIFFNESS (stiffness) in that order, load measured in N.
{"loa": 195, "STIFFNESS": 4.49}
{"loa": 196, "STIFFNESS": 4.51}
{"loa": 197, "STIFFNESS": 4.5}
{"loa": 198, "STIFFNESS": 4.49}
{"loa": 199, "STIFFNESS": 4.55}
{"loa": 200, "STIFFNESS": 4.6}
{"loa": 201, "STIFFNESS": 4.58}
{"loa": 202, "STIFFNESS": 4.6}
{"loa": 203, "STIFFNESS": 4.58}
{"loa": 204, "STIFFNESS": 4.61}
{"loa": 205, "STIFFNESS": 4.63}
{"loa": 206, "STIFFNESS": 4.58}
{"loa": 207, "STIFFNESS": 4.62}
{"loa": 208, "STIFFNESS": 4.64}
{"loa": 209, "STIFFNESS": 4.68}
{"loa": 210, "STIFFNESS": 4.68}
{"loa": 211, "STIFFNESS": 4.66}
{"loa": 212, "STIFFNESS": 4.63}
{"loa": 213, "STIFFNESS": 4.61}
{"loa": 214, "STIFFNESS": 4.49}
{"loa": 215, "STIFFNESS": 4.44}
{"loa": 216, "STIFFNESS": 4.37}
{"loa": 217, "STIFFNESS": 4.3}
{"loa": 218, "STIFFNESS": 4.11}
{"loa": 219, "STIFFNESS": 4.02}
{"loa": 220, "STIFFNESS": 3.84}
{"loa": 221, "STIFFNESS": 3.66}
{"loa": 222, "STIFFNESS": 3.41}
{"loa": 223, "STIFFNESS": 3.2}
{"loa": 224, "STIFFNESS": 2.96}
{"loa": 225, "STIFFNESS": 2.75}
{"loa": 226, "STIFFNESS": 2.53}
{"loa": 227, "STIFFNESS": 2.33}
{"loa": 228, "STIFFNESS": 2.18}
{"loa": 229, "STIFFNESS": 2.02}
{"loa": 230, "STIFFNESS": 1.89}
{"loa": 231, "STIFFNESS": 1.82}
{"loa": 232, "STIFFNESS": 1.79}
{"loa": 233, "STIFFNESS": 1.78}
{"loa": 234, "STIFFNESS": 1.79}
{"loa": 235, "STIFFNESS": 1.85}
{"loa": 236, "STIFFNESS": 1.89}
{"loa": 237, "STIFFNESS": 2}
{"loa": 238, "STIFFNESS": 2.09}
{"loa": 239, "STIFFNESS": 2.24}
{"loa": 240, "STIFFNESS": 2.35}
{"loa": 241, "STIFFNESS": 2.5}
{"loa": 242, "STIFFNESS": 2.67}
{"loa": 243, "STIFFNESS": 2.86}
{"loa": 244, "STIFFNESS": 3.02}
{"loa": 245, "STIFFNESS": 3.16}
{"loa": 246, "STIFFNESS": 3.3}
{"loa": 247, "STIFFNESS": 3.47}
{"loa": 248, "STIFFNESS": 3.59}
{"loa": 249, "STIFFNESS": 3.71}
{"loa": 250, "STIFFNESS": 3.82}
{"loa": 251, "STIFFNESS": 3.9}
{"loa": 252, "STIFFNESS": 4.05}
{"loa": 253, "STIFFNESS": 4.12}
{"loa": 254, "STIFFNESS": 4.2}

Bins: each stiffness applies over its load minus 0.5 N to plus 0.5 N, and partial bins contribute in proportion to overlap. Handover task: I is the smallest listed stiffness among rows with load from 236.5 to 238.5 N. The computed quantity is 2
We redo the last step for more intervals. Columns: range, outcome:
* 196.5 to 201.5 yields 4.49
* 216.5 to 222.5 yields 3.41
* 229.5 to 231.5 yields 1.82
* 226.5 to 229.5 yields 2.02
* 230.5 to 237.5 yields 1.78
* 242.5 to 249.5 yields 2.86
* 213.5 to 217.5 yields 4.3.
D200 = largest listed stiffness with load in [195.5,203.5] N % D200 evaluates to 4.6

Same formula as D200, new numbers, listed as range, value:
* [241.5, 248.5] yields 3.59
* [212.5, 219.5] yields 4.61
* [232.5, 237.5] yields 2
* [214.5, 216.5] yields 4.44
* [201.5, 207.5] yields 4.63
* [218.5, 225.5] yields 4.02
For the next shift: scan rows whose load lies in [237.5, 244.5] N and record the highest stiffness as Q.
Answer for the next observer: 3.02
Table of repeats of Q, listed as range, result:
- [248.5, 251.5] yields 3.9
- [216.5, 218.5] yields 4.3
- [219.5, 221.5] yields 3.84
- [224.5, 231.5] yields 2.75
